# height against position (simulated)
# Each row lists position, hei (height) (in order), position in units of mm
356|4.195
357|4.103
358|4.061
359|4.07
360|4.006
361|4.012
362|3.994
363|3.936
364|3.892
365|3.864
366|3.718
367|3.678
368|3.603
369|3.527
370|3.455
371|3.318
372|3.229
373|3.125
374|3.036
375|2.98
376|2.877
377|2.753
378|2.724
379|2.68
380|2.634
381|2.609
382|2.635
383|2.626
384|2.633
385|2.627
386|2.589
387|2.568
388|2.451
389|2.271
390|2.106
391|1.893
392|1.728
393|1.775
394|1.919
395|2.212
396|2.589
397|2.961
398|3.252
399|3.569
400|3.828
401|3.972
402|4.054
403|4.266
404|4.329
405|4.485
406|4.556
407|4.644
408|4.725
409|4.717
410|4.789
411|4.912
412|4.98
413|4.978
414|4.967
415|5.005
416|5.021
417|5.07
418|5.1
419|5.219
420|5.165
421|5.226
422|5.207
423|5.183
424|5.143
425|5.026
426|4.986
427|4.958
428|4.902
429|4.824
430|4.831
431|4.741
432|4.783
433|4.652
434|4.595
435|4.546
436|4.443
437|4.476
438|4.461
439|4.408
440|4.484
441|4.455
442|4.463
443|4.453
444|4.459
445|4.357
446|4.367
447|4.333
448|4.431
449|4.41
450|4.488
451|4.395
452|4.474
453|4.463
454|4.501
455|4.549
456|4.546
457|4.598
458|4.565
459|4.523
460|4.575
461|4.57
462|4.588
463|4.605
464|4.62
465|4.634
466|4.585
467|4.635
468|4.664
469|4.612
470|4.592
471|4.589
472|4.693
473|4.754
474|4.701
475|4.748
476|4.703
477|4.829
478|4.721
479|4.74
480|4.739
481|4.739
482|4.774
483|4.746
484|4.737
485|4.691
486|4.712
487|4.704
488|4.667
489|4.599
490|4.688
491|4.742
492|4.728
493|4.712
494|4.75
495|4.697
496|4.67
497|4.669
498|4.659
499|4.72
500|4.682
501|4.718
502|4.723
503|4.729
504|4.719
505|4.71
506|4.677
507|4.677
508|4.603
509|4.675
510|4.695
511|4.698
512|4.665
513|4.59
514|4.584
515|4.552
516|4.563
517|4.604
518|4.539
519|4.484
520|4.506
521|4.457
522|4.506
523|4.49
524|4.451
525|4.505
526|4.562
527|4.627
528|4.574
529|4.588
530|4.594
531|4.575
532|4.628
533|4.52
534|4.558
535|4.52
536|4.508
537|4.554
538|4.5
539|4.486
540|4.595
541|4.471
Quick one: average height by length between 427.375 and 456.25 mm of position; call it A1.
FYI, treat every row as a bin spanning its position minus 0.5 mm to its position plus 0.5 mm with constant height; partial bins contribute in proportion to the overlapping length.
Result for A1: 4.53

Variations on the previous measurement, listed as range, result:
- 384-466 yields 4.23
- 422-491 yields 4.64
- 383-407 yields 3.01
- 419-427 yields 5.13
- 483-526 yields 4.64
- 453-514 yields 4.67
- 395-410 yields 3.96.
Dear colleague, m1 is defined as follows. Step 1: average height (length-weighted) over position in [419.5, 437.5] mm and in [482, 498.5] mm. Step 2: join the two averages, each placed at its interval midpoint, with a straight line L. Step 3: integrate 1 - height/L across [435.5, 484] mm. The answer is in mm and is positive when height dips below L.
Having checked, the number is 2.2 mm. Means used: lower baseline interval 4.87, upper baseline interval 4.7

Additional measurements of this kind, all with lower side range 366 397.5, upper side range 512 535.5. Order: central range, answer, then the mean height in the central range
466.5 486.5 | -3.9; 4.71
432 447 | -4.4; 4.48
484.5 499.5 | -2.0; 4.69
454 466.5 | -2.8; 4.58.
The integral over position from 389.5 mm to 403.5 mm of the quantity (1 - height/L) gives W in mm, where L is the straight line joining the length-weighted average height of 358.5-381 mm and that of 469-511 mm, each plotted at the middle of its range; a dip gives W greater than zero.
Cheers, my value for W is 3.2 mm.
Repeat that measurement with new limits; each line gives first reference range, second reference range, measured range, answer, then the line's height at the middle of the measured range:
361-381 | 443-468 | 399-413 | -2.4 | 3.81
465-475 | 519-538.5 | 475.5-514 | -0.8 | 4.6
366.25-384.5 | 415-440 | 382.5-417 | 3.5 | 3.88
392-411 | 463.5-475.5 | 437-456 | -0.5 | 4.32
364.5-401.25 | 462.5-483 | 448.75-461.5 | -0.6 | 4.33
